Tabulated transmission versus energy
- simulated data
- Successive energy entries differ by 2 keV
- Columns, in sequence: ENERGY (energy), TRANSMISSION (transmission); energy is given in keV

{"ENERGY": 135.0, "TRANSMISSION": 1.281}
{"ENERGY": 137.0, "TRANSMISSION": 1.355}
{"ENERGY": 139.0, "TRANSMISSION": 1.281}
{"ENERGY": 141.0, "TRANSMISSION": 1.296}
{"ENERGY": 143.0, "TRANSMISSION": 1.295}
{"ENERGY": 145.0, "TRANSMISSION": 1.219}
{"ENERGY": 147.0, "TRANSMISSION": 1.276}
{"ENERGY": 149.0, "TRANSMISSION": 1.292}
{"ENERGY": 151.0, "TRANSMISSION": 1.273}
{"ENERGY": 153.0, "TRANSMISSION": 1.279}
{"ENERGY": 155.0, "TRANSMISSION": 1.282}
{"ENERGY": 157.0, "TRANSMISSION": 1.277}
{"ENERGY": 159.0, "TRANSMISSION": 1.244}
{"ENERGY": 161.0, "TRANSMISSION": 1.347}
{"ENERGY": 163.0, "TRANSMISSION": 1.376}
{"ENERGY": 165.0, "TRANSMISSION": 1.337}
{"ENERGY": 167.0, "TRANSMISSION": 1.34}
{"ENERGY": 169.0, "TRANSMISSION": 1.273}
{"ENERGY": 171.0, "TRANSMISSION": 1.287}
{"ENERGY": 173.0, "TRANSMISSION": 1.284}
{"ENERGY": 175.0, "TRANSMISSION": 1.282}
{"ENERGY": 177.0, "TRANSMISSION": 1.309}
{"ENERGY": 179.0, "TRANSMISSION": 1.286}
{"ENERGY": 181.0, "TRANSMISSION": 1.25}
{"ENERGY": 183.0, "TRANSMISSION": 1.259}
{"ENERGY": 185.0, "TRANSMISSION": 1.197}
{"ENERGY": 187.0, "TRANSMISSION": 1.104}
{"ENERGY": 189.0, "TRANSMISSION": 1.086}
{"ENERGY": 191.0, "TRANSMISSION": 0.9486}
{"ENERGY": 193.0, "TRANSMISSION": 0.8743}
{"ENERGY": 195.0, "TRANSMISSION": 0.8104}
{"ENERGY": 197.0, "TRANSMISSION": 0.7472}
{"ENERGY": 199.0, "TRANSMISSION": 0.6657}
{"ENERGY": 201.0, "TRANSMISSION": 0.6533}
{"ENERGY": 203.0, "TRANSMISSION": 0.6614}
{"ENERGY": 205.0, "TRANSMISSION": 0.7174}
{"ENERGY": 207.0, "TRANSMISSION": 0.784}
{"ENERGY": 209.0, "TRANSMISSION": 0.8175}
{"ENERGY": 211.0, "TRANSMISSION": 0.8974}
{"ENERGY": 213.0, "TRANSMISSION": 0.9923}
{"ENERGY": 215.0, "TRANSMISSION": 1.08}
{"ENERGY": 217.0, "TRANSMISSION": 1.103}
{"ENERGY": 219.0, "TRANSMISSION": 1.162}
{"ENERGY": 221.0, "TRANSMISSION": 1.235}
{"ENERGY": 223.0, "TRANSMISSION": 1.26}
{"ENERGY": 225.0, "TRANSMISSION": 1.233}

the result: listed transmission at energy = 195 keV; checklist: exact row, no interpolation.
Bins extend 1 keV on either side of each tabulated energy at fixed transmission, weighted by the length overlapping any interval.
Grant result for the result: 0.8104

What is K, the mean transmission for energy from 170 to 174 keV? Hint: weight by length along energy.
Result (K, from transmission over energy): 1.29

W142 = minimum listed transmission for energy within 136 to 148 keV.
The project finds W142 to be 1.219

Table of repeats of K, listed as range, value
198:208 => 0.696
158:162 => 1.3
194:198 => 0.779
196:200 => 0.706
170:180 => 1.29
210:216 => 0.99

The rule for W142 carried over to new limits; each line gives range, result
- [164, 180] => 1.273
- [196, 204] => 0.6533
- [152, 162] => 1.244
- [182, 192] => 0.9486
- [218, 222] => 1.162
